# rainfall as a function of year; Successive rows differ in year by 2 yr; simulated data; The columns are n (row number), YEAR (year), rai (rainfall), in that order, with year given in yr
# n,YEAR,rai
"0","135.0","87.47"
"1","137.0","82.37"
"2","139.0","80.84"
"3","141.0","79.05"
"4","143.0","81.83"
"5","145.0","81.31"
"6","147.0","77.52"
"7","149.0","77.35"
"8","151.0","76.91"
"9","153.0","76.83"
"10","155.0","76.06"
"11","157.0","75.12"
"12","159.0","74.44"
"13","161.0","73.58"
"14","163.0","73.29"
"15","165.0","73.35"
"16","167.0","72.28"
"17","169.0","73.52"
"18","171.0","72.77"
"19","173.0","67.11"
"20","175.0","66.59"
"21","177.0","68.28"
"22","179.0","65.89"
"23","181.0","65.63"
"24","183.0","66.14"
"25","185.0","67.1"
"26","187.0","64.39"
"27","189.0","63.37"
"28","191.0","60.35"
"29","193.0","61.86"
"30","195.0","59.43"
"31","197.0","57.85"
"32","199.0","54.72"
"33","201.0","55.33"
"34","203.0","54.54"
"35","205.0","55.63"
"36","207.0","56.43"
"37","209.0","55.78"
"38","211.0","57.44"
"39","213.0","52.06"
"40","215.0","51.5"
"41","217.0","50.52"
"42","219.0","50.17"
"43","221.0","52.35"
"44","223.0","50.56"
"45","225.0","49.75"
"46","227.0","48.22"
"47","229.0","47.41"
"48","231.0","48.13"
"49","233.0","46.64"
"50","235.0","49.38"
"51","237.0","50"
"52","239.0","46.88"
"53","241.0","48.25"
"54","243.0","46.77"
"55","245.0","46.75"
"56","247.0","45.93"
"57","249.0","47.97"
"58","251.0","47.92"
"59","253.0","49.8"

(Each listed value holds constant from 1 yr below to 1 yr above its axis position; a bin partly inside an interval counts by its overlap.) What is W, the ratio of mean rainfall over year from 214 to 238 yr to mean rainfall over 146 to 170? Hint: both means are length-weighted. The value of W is 0.66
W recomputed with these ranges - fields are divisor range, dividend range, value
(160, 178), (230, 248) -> 0.67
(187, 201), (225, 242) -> 0.81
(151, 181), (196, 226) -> 0.74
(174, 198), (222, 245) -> 0.76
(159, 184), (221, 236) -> 0.70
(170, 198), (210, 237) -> 0.78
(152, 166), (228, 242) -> 0.64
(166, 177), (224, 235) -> 0.69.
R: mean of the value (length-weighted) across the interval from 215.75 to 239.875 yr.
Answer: 49.2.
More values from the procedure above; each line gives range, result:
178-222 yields 58.1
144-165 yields 76.1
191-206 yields 57.3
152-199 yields 68.2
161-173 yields 72.6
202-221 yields 53.7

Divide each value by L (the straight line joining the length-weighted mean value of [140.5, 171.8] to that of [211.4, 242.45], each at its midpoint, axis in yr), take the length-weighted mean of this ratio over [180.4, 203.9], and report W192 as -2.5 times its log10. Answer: 0.03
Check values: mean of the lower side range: 75.9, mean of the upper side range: 49.6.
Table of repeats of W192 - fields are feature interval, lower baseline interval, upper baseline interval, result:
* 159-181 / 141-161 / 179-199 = -0.009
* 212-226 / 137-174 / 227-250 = 0.068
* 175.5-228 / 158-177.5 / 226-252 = 0.050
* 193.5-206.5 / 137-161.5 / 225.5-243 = 0.067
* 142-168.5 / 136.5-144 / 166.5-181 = -0.006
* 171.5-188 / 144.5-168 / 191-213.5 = -0.011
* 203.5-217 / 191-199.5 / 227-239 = 0.004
